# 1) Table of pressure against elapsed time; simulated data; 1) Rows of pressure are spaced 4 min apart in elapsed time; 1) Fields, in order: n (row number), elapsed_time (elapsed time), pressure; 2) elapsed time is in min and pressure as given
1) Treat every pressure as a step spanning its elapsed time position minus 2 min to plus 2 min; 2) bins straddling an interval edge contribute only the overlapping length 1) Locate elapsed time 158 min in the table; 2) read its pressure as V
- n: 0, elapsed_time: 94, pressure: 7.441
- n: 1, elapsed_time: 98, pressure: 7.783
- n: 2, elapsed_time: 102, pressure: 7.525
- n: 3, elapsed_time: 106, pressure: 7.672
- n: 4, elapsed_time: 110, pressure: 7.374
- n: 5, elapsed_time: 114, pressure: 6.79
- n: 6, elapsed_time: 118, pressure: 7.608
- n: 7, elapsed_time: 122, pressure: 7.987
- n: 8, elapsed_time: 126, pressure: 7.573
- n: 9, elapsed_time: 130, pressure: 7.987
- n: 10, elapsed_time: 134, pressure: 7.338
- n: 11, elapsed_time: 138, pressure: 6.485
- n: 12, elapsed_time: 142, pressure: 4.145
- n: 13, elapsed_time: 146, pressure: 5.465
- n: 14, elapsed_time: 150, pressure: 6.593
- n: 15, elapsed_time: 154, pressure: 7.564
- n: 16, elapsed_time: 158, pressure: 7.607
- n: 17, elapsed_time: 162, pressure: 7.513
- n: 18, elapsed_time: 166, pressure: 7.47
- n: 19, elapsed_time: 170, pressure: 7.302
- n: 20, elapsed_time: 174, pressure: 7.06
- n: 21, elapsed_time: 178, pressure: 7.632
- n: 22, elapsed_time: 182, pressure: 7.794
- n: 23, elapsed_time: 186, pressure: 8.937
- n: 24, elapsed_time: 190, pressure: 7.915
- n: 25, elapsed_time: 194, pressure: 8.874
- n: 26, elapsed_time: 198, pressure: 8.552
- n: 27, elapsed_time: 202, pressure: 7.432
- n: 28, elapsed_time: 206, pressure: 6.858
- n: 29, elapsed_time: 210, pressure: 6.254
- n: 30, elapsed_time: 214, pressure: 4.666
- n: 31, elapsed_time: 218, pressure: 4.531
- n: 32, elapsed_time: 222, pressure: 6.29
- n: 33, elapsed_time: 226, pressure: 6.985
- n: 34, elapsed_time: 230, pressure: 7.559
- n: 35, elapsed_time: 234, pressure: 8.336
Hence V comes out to 7.607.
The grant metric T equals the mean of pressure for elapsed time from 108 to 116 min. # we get 7.08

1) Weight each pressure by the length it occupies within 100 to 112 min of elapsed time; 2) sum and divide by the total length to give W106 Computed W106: 7.52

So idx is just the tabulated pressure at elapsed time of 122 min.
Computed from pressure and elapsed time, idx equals 7.987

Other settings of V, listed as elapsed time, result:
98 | 7.783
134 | 7.338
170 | 7.302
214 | 4.666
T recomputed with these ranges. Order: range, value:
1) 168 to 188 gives 7.74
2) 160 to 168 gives 7.49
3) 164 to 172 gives 7.39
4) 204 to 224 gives 5.72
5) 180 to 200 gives 8.41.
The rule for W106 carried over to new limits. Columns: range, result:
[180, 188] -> 8.37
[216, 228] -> 5.94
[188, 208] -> 7.93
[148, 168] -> 7.35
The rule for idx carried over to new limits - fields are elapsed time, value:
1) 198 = 8.552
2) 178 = 7.632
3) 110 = 7.374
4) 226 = 6.985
